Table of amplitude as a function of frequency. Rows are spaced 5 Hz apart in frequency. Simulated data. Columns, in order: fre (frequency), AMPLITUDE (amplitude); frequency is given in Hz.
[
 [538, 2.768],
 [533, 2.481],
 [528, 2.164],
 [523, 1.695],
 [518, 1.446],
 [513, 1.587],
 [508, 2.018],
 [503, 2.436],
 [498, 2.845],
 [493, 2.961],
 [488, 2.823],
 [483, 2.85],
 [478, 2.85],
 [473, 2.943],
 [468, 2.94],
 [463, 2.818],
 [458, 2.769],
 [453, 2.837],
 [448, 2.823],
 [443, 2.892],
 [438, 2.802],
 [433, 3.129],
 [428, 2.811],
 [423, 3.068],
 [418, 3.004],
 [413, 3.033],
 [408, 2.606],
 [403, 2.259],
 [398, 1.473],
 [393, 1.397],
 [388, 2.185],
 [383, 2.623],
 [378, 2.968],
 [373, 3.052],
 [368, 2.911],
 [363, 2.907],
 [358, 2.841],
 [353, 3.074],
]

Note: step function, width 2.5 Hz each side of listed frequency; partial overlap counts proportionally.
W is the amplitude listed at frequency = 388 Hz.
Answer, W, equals 2.185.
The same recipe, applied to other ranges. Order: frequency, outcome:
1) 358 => 2.841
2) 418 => 3.004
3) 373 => 3.052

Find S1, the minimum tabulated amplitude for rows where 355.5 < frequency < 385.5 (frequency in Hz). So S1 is 2.623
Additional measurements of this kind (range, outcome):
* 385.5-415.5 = 1.397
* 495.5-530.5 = 1.446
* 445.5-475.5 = 2.769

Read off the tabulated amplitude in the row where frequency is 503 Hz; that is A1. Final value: 2.436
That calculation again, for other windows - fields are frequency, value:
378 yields 2.968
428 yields 2.811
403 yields 2.259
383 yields 2.623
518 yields 1.446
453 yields 2.837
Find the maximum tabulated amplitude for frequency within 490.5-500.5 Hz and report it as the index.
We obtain 2.961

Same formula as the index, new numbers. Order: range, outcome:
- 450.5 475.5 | 2.943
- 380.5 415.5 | 3.033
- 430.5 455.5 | 3.129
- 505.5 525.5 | 2.018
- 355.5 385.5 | 3.052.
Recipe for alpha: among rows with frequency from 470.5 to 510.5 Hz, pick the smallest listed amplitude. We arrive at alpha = 2.018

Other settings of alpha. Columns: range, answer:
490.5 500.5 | 2.845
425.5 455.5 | 2.802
